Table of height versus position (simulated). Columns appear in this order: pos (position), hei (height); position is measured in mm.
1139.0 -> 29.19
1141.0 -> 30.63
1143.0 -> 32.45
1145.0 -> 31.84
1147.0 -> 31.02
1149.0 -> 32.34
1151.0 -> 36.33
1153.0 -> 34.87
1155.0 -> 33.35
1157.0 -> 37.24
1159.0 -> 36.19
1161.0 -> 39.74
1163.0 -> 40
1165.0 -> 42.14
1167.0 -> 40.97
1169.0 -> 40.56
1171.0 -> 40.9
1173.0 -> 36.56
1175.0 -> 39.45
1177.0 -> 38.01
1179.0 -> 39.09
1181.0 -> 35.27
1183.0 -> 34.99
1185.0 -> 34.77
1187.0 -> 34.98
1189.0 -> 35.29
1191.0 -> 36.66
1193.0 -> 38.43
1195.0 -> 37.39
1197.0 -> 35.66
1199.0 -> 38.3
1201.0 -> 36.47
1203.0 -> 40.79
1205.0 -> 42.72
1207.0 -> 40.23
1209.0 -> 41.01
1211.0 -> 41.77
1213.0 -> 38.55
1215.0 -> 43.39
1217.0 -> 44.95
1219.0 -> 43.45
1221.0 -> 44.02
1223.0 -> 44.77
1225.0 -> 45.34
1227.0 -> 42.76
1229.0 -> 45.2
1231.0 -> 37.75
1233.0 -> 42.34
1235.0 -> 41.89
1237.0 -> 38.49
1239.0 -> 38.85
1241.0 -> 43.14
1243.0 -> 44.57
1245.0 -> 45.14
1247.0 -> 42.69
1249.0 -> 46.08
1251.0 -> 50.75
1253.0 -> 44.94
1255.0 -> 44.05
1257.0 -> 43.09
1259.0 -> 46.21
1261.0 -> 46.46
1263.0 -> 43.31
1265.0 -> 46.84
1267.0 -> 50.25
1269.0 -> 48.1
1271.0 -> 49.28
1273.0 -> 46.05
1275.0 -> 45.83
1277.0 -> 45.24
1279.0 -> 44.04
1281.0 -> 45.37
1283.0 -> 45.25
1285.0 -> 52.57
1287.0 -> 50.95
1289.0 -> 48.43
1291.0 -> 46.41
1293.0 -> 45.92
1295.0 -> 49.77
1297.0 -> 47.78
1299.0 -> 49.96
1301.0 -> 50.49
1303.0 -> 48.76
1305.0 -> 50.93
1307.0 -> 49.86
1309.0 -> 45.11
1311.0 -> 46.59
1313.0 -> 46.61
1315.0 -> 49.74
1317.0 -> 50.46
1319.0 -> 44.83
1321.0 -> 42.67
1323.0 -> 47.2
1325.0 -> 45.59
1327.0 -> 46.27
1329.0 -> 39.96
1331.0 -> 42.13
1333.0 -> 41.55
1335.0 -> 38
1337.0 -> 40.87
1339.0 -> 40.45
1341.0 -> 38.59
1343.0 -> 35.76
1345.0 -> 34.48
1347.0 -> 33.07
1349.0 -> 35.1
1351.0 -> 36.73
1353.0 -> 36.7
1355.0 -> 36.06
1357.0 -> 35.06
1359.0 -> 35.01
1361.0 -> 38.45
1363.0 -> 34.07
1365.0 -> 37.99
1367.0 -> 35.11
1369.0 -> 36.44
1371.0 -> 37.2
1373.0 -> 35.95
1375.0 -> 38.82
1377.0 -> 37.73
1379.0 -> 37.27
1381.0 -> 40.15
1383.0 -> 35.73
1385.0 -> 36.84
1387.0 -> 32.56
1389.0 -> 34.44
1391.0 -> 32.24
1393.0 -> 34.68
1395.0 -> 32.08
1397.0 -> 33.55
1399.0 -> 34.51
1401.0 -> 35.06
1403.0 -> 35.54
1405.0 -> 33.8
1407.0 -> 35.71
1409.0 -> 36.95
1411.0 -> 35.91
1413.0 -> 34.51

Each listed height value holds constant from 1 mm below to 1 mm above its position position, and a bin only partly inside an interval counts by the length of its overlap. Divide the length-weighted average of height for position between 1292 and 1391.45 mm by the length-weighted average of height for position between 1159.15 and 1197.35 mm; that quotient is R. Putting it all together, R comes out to 1.08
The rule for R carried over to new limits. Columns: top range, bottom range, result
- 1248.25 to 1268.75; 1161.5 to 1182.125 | 1.18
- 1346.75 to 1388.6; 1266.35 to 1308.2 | 0.75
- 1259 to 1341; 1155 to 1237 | 1.17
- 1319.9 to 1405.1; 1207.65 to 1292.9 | 0.83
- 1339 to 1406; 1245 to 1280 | 0.78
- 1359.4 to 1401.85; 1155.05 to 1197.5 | 0.95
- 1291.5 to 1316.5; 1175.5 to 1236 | 1.22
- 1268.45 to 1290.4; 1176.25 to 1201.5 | 1.30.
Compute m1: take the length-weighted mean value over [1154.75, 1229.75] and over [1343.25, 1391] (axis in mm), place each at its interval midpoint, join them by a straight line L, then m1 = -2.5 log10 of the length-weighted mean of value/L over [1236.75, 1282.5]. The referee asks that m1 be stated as -0.18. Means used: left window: 39.6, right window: 36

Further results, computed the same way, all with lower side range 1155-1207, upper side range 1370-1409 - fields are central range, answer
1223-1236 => -0.143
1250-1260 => -0.227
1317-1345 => -0.157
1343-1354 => 0.023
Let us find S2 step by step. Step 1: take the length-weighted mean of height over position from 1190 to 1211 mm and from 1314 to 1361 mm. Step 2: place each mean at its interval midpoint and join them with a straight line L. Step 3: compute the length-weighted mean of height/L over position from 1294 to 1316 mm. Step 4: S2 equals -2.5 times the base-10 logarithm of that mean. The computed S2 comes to -0.22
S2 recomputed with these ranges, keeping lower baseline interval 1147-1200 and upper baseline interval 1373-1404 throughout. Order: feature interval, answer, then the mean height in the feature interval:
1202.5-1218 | -0.13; 41.7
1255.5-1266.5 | -0.24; 45.4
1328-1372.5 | -0.04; 37.2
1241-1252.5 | -0.24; 45.6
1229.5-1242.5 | -0.11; 40.8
